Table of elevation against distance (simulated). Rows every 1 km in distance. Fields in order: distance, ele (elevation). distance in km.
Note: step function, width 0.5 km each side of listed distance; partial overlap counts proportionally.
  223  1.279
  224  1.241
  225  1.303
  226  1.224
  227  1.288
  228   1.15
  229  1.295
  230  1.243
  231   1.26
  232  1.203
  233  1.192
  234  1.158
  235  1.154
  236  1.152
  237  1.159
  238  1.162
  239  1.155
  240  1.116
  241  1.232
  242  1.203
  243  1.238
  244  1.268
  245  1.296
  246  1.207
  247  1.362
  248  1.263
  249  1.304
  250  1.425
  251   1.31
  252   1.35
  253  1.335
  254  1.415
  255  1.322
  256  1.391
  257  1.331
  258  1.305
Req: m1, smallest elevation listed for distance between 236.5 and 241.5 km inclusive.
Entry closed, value 1.116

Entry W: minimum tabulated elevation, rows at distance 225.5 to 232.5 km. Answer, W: 1.15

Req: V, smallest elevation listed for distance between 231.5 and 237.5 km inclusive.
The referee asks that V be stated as 1.152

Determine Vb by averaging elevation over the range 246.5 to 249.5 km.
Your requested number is 1.31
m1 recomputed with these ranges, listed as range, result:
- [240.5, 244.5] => 1.203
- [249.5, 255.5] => 1.31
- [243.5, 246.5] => 1.207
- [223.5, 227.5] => 1.224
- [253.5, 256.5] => 1.322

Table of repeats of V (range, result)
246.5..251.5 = 1.263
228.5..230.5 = 1.243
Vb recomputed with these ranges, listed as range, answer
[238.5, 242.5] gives 1.18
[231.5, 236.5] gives 1.17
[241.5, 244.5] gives 1.24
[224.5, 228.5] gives 1.24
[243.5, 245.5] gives 1.28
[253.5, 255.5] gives 1.37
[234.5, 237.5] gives 1.16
